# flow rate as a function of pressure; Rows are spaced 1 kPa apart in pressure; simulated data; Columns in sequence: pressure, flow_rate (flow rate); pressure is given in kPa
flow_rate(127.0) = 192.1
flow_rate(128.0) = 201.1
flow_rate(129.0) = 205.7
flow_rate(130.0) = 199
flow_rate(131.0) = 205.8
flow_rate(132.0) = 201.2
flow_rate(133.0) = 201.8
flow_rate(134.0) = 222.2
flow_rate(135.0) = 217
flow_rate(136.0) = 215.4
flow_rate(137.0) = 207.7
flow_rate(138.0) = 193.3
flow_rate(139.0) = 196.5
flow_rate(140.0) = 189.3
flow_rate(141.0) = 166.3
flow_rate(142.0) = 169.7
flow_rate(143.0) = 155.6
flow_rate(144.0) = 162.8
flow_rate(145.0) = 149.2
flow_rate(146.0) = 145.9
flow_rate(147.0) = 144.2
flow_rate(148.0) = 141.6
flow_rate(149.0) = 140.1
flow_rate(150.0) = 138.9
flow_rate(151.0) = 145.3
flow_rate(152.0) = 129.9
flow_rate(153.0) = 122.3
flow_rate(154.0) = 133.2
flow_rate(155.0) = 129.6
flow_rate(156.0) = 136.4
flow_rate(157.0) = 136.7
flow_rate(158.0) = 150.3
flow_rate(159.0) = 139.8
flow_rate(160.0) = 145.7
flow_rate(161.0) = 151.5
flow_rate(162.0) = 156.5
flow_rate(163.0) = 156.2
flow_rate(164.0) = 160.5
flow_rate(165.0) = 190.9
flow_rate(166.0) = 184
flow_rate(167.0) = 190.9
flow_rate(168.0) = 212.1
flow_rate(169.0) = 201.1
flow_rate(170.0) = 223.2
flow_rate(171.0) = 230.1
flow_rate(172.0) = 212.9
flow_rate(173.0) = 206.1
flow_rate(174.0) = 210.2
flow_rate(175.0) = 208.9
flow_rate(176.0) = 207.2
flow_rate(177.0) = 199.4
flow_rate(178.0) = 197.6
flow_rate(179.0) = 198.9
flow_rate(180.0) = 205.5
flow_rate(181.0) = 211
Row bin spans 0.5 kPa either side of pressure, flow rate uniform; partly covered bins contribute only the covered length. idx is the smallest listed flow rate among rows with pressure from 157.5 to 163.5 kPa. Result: 139.8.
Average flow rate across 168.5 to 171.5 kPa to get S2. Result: 218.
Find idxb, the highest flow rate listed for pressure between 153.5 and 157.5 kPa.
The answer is 136.7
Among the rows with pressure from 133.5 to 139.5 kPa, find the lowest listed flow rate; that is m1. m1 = 193.3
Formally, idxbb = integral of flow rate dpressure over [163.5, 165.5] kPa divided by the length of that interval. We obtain 176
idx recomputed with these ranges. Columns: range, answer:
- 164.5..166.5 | 184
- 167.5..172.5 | 201.1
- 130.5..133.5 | 201.2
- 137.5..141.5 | 166.3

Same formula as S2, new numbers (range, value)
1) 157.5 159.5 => 145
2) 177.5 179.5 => 198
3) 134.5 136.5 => 216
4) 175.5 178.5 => 201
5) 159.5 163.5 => 152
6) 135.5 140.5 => 200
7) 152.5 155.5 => 128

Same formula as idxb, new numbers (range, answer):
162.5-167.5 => 190.9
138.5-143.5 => 196.5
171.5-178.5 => 212.9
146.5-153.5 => 145.3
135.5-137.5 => 215.4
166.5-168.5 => 212.1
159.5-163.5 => 156.5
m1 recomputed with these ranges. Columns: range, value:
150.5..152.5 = 129.9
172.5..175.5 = 206.1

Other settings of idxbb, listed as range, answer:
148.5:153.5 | 135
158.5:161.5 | 146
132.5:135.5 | 214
